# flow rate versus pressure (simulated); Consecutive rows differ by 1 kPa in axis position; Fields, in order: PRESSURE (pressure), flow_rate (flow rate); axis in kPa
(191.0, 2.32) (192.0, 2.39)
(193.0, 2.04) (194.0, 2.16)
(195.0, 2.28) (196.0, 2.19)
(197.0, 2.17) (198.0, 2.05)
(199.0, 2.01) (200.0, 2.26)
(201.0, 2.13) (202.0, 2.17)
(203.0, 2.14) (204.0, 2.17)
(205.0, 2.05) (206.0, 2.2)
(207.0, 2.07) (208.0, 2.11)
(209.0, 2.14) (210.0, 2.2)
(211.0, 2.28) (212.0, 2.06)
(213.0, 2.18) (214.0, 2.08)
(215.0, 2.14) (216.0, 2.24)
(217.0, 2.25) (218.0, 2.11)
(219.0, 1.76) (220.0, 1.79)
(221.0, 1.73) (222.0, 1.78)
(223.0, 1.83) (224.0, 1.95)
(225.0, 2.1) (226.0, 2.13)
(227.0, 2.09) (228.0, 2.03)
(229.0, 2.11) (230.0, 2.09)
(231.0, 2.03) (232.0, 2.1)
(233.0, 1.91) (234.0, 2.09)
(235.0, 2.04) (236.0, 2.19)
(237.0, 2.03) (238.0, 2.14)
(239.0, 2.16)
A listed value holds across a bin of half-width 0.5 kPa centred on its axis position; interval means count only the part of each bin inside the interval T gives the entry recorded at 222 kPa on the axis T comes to 1.78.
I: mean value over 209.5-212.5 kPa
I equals 2.18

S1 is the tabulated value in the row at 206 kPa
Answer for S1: 2.2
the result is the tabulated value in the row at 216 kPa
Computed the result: 2.24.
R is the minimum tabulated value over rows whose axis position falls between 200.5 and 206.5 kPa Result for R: 2.05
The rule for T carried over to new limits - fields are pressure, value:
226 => 2.13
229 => 2.11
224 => 1.95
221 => 1.73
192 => 2.39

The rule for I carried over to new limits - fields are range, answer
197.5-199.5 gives 2.03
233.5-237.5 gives 2.09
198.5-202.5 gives 2.14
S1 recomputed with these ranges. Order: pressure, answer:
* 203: 2.14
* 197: 2.17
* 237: 2.03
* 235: 2.04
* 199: 2.01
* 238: 2.14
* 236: 2.19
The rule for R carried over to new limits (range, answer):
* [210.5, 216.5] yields 2.06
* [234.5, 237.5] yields 2.03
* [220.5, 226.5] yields 1.73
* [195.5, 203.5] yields 2.01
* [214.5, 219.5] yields 1.76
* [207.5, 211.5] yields 2.11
